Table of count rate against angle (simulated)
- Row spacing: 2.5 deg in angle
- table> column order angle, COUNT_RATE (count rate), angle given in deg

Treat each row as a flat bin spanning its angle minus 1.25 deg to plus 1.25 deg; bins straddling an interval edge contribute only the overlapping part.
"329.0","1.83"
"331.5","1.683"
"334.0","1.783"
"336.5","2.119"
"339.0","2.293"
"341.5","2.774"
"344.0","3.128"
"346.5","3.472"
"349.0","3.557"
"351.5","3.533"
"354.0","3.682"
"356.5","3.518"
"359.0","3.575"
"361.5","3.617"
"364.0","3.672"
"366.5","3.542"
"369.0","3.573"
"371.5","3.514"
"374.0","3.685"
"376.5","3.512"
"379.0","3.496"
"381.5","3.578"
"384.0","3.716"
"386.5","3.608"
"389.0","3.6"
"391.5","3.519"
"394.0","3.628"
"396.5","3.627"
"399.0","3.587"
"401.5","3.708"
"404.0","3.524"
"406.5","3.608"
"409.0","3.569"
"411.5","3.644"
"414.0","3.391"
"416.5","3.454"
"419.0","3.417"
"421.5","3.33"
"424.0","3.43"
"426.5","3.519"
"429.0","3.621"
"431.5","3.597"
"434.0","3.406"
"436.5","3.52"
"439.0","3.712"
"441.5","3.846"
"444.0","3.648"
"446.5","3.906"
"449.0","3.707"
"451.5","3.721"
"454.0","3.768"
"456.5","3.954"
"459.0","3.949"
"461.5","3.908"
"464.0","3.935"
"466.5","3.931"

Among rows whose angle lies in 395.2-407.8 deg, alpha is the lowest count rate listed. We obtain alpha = 3.524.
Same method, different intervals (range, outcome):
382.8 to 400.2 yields 3.519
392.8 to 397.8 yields 3.627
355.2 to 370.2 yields 3.518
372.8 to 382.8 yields 3.496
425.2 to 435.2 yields 3.406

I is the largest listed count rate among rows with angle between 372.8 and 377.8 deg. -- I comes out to 3.685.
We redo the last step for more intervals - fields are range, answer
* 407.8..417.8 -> 3.644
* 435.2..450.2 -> 3.906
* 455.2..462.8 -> 3.954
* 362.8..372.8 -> 3.672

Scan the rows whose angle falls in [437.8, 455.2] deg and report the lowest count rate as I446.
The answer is 3.648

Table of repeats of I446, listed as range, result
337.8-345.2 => 2.293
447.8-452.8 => 3.707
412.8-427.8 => 3.33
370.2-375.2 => 3.514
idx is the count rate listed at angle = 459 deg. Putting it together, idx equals 3.949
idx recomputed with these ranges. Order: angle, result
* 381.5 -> 3.578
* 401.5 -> 3.708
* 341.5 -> 2.774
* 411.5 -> 3.644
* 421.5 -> 3.33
